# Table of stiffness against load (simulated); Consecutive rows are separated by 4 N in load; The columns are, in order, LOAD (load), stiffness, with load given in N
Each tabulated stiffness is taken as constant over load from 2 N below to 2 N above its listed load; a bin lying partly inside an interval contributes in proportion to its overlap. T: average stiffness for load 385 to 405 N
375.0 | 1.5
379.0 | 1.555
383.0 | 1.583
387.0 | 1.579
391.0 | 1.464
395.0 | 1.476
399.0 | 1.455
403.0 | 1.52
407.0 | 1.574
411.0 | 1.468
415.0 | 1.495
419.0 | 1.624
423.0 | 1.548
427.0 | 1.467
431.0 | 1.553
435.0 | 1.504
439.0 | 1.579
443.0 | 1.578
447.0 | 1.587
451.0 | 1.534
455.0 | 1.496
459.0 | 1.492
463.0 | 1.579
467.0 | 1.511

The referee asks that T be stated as 1.5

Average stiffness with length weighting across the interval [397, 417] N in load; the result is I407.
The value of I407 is 1.5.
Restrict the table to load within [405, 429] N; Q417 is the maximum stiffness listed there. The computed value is 1.624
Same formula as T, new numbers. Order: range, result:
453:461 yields 1.49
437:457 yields 1.55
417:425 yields 1.59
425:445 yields 1.54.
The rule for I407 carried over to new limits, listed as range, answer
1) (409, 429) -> 1.52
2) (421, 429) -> 1.51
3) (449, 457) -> 1.52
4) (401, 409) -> 1.55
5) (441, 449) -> 1.58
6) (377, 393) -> 1.55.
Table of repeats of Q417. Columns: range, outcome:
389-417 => 1.574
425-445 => 1.579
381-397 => 1.583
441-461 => 1.587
